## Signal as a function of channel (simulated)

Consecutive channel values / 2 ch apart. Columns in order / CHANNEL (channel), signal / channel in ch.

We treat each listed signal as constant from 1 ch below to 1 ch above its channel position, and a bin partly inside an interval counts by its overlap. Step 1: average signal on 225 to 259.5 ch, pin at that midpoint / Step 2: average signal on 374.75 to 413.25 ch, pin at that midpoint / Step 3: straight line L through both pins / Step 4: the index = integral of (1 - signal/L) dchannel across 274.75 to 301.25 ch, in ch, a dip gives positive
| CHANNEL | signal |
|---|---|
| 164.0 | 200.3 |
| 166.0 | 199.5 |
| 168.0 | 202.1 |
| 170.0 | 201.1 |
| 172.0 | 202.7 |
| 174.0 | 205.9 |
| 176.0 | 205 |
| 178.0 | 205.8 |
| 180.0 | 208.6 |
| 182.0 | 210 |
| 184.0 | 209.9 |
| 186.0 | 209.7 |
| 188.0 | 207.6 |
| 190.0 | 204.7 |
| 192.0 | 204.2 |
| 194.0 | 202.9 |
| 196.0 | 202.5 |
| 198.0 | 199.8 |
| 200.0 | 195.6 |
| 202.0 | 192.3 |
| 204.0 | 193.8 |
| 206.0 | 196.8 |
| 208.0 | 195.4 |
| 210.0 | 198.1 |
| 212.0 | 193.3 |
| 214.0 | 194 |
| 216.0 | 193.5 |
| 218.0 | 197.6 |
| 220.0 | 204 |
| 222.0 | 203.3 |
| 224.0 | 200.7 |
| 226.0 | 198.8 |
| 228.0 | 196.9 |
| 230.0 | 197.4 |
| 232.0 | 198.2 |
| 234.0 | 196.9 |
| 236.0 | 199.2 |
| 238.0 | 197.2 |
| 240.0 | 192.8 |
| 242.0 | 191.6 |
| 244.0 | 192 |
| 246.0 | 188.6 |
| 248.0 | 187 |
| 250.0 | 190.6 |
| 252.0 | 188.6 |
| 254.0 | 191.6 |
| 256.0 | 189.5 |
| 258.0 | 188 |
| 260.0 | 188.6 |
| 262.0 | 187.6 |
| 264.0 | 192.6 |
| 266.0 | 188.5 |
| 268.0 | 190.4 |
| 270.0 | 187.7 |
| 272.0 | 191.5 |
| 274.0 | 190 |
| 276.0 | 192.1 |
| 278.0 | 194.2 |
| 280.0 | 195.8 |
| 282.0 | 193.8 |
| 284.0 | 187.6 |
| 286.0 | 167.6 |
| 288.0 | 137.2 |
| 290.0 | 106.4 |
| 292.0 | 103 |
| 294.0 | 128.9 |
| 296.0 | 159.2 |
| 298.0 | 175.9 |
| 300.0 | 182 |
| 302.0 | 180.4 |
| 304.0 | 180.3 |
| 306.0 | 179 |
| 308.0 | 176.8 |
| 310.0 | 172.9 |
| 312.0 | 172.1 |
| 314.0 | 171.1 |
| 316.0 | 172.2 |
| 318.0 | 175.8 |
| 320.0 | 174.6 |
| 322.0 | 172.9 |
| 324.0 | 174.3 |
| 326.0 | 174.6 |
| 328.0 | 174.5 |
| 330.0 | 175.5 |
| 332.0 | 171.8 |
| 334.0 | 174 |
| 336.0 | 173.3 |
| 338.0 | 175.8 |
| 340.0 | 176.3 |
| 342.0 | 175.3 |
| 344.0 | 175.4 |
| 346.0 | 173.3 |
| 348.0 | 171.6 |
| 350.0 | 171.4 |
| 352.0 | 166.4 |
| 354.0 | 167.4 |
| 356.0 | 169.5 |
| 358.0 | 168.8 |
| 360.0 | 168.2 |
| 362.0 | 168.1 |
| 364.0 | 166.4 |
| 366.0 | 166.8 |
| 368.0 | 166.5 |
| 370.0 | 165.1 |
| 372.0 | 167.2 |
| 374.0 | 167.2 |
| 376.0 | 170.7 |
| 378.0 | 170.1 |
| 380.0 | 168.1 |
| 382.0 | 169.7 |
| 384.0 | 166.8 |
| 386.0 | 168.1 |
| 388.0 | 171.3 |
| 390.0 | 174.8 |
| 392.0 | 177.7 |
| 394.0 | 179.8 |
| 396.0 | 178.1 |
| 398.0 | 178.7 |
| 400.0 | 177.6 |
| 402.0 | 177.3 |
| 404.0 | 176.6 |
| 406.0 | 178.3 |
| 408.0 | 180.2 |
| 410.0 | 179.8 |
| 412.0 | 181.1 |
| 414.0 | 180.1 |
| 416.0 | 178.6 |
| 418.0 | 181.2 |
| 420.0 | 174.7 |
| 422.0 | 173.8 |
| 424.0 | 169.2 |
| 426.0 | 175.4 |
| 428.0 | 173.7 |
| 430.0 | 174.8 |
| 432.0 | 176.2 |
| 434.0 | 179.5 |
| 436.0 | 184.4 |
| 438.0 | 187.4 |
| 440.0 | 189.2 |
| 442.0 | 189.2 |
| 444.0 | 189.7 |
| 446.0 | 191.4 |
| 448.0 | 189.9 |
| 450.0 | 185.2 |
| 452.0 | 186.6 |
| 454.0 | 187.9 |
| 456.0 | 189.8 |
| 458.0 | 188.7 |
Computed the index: 3.4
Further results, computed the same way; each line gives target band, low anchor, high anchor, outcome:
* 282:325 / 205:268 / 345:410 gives 4.3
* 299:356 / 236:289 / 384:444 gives 3.0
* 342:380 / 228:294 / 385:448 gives 2.4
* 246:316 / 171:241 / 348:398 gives 3.8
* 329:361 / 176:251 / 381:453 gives 2.4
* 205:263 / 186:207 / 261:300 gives -2.0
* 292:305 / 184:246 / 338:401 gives 1.5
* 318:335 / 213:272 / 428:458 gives 1.4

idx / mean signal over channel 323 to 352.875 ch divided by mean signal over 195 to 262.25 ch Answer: 0.89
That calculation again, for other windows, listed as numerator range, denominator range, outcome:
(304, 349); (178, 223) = 0.87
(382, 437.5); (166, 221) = 0.88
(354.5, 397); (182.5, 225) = 0.85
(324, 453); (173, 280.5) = 0.89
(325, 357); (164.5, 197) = 0.84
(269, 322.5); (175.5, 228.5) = 0.85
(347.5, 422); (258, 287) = 0.91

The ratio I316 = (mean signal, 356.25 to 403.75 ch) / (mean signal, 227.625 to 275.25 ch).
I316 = 0.89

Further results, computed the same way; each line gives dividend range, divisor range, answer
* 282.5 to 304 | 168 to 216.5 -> 0.77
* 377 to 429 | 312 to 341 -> 1.01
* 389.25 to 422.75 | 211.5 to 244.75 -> 0.90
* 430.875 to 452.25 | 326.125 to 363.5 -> 1.08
